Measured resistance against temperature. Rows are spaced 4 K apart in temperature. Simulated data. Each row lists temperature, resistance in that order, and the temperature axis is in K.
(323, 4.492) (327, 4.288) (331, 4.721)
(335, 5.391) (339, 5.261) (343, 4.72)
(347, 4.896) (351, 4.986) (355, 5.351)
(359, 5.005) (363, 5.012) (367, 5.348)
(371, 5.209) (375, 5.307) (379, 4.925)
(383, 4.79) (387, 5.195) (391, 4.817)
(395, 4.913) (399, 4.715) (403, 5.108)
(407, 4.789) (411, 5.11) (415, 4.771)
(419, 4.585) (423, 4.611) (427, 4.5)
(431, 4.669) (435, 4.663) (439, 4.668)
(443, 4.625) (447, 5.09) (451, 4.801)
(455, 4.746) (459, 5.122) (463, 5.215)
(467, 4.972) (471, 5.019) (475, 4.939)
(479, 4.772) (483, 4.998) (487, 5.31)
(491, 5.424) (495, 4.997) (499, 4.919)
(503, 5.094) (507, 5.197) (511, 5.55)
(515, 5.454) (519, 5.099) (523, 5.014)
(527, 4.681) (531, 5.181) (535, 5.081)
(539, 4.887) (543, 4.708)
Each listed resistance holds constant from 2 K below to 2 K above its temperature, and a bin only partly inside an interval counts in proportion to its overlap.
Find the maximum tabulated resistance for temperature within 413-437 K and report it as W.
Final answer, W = 4.771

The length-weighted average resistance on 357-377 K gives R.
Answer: 5.18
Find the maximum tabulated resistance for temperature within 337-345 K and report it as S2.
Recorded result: 5.261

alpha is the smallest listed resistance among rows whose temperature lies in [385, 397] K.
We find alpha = 4.817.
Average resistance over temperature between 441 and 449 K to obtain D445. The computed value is 4.86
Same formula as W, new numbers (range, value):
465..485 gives 5.019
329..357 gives 5.391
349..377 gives 5.351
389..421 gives 5.11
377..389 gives 5.195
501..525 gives 5.55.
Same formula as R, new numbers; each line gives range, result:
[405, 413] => 4.95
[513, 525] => 5.19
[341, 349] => 4.81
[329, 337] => 5.06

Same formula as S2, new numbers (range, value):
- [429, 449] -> 5.09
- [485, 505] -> 5.424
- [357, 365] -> 5.012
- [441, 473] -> 5.215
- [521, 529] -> 5.014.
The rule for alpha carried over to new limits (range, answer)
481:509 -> 4.919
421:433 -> 4.5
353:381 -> 4.925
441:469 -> 4.625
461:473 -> 4.972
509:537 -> 4.681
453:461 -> 4.746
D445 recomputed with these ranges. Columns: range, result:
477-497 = 5.1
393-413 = 4.93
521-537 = 4.99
